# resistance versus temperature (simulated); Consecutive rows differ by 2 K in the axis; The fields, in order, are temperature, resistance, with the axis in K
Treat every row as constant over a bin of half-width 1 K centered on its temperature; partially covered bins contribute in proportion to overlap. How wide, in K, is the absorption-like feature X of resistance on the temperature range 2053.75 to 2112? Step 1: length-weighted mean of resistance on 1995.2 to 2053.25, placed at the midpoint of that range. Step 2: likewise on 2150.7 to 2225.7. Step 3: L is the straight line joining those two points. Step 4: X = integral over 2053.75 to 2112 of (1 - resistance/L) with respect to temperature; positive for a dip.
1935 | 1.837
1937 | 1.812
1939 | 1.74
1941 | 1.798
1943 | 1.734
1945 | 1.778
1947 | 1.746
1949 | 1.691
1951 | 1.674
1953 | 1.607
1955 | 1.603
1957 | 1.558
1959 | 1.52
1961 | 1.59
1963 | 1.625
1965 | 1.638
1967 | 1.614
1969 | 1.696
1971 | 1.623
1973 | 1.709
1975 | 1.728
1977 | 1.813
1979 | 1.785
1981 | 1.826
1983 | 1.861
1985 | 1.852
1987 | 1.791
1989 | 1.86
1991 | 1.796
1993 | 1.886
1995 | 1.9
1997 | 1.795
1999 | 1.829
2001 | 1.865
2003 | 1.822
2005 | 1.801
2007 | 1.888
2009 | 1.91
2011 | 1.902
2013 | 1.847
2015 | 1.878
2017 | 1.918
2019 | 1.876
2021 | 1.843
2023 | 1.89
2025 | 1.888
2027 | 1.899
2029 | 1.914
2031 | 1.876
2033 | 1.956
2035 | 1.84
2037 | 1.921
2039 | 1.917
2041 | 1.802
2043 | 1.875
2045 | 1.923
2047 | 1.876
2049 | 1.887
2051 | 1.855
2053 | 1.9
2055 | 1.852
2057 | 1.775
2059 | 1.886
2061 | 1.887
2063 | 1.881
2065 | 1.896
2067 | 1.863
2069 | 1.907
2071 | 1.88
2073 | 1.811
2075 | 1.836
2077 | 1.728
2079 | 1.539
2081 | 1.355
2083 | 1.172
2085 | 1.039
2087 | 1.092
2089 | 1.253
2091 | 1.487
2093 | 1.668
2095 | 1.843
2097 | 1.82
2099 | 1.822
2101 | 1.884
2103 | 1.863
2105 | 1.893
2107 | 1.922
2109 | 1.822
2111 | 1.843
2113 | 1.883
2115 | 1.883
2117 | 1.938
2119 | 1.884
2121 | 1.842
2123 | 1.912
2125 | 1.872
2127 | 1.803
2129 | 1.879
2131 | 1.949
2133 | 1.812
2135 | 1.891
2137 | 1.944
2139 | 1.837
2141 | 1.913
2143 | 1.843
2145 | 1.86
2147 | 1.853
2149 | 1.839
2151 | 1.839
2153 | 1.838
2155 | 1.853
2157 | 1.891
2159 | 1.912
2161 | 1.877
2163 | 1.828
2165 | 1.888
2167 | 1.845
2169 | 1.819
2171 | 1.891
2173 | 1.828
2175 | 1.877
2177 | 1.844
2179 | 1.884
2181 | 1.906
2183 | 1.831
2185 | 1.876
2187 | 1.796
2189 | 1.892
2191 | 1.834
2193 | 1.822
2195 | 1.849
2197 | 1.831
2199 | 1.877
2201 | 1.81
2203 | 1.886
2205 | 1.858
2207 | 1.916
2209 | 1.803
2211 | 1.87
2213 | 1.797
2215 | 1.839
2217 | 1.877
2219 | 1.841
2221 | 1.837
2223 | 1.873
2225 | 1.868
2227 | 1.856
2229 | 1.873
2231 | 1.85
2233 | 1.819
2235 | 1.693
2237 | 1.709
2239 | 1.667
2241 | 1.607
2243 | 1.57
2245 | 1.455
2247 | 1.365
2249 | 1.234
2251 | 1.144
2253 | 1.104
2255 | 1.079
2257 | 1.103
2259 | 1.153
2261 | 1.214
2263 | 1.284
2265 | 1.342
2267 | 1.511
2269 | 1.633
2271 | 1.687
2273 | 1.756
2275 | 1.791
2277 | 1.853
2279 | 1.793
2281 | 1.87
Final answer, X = 5.0 K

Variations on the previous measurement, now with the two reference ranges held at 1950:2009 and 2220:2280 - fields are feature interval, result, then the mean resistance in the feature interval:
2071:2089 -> 2.3 K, 1.46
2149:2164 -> -2.2 K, 1.86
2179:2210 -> -5.0 K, 1.85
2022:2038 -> -1.8 K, 1.9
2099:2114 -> -1.9 K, 1.87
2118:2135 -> -2.3 K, 1.87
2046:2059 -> -1.3 K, 1.86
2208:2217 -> -1.4 K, 1.83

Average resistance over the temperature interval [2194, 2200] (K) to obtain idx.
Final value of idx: 1.85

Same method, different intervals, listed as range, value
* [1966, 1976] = 1.67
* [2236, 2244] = 1.64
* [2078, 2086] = 1.28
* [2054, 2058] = 1.81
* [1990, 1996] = 1.86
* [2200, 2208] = 1.87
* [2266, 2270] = 1.57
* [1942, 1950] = 1.74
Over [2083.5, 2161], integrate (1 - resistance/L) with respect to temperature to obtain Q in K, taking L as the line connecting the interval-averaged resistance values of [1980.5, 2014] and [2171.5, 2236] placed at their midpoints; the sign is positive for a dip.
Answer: 2.34 K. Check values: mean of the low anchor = 1.85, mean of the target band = 1.79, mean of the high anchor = 1.85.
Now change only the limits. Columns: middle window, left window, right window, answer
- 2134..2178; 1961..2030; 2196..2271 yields -4.7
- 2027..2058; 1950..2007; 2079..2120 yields -3.2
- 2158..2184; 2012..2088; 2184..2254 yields -1.7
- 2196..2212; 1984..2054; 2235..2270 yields -4.1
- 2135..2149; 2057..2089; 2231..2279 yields -2.6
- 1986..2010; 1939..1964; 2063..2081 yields -1.9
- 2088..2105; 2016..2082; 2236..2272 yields 0.2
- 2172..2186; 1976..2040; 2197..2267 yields -1.5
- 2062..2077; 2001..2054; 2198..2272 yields -0.3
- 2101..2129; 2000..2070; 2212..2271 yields -1.9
